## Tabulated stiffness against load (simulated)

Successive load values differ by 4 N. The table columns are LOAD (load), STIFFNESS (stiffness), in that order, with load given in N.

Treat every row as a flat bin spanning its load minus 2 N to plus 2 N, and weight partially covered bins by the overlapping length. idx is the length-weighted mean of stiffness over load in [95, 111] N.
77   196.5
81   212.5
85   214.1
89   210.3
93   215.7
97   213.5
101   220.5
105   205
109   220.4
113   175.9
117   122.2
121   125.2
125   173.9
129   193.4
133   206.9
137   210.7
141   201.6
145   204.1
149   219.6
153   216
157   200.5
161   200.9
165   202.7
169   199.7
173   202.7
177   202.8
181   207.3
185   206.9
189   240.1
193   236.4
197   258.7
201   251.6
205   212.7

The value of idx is 215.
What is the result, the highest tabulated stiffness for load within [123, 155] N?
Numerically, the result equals 219.6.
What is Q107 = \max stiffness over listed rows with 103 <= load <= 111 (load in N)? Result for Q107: 220.4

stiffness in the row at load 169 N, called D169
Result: 199.7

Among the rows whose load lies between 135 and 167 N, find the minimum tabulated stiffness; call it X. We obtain 200.5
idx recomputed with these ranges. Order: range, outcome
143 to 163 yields 208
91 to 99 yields 215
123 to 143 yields 197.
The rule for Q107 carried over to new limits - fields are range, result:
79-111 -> 220.5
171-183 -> 207.3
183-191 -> 240.1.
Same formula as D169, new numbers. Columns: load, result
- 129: 193.4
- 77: 196.5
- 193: 236.4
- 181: 207.3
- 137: 210.7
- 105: 205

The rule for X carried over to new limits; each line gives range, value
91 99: 213.5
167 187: 199.7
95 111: 205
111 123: 122.2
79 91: 210.3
